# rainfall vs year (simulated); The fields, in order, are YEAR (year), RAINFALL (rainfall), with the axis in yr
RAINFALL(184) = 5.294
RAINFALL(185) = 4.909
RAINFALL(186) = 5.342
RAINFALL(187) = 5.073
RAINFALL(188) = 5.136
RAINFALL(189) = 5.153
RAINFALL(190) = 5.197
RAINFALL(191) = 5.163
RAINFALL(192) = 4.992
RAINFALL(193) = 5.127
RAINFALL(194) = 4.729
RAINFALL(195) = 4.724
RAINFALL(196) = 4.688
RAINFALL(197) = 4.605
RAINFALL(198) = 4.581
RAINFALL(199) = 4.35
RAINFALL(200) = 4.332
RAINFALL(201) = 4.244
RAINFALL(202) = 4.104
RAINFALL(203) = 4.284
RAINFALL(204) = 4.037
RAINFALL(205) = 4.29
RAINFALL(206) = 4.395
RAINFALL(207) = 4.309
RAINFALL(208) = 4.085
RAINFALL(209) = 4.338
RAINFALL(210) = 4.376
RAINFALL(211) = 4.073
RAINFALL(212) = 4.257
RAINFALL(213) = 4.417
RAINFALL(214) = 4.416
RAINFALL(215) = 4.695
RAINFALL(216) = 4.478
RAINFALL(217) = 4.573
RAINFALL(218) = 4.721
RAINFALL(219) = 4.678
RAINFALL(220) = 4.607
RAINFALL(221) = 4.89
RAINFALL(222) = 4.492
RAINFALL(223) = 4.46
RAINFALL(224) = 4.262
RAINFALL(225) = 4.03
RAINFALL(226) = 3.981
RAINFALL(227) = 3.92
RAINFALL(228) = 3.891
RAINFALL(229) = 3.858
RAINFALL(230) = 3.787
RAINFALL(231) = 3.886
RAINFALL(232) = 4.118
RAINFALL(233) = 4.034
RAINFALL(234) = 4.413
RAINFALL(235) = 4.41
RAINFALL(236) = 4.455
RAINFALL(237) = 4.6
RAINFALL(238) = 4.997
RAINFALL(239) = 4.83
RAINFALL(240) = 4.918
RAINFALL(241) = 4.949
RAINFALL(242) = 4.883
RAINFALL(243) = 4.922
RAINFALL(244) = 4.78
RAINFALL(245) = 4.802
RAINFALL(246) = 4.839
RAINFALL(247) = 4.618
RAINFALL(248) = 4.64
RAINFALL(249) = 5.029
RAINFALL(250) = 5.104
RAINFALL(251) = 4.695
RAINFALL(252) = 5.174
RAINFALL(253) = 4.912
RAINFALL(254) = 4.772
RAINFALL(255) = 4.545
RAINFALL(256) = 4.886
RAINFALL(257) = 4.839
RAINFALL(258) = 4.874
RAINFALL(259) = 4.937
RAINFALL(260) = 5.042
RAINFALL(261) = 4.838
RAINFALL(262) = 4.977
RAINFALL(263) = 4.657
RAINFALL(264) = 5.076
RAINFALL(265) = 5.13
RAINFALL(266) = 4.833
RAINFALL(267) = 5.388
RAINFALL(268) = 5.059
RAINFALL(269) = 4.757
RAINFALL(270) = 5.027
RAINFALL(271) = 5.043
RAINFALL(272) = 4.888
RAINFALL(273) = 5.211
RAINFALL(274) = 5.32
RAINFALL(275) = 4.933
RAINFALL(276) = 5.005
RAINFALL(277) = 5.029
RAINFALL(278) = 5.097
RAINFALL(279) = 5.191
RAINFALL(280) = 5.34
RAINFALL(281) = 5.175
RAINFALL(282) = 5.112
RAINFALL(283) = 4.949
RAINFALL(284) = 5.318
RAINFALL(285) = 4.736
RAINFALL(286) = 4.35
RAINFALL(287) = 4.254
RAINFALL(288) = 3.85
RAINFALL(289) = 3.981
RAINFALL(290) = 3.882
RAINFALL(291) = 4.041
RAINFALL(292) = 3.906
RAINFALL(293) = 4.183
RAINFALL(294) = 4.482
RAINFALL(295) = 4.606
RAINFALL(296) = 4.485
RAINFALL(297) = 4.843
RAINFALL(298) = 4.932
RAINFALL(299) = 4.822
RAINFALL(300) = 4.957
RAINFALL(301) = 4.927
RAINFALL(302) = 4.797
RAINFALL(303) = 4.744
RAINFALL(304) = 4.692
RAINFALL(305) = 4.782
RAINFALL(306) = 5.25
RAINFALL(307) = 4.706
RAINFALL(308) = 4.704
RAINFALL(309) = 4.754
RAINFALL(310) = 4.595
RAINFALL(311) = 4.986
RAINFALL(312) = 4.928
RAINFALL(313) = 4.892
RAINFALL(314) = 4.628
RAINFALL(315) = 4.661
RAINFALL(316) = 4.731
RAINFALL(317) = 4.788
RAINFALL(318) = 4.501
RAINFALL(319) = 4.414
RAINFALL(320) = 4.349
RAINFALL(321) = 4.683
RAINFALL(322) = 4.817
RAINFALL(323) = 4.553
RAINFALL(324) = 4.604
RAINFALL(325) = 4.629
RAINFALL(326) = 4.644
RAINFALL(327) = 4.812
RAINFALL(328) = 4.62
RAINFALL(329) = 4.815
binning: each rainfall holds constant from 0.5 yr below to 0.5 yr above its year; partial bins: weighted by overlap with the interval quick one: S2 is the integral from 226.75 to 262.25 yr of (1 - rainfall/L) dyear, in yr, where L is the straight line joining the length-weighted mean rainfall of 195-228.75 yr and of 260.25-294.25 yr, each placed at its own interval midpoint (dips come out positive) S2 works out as -0.5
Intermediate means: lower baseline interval 4.36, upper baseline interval 4.8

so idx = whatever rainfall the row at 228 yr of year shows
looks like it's 3.891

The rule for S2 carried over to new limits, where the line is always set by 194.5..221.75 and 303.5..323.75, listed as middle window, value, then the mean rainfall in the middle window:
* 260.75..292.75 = -1.4 yr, 4.82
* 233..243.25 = -0.4 yr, 4.7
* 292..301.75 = 0.0 yr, 4.66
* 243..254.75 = -0.8 yr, 4.85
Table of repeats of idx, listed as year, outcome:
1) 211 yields 4.073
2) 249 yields 5.029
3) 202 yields 4.104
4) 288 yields 3.85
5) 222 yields 4.492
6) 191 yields 5.163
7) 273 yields 5.211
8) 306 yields 5.25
